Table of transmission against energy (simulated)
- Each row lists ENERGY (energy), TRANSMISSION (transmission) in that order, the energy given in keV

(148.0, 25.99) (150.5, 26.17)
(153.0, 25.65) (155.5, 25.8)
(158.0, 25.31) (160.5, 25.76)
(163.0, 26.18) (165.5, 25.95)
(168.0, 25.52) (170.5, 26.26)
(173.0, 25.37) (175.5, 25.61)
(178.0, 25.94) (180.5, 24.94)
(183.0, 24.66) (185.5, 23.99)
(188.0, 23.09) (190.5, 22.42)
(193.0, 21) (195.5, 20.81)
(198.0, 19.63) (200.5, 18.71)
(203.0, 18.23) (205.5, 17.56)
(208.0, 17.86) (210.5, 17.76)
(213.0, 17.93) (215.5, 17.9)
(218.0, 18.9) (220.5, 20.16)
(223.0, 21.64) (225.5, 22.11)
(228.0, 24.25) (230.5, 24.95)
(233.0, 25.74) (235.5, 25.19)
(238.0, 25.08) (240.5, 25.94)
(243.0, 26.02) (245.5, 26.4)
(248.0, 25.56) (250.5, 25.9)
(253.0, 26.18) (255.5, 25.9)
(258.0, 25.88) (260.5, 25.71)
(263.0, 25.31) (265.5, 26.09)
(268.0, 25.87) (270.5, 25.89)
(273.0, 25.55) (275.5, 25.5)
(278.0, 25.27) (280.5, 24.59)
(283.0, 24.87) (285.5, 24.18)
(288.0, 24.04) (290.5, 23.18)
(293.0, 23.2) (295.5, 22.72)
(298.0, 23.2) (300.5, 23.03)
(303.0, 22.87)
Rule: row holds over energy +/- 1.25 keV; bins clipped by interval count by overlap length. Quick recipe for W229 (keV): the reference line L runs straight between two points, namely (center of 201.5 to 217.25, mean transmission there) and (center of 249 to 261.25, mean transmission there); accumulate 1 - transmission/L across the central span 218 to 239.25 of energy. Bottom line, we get -2.0 keV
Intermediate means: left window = 17.9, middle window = 23.4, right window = 25.9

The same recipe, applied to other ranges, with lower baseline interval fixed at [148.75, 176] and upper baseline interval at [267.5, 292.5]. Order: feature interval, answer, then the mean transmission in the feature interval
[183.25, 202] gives 3.0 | 21.5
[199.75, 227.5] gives 6.8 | 19.1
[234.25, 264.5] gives -0.8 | 25.8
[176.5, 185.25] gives 0.2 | 25.1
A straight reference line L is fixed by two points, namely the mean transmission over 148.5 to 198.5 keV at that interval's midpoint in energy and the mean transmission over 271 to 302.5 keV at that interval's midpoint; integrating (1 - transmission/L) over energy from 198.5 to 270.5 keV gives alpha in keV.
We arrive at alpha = 3.8 keV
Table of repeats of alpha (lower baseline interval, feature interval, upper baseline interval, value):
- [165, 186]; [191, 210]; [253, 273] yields 4.7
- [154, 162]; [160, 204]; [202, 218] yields -2.8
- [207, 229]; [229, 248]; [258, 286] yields -3.2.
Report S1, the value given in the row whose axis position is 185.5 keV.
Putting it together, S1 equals 23.99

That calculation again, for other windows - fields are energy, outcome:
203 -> 18.23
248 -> 25.56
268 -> 25.87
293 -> 23.2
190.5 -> 22.42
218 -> 18.9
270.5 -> 25.89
